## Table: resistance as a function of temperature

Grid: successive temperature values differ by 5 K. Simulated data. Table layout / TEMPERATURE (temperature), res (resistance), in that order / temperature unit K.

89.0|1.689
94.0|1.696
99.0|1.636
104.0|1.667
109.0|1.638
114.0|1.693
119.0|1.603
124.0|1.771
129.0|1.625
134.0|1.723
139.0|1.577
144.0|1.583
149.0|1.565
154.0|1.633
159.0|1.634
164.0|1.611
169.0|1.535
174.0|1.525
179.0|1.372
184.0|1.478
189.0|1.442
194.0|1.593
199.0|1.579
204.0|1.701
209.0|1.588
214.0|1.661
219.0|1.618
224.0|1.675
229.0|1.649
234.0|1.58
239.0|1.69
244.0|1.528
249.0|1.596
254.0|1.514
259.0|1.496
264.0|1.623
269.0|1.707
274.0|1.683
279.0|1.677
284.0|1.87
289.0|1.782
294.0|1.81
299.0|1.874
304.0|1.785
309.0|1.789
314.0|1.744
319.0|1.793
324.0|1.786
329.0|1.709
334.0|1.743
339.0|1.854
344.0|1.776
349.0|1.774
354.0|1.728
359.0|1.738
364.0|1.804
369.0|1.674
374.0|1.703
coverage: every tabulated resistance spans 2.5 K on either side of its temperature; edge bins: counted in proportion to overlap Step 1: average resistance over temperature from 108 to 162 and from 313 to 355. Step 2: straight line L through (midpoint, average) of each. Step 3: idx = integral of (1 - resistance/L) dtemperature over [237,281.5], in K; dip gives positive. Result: 2.83 K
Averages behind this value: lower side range 1.64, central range 1.61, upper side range 1.77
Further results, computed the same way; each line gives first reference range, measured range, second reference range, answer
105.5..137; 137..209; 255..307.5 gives 5.6 K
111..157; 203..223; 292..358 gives 0.7 K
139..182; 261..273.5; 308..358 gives 0.2 K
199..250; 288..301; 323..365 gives -0.9 K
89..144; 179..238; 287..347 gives 4.4 K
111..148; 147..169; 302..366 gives 0.8 K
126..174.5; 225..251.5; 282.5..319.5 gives 1.7 K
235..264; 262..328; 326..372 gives -4.3 K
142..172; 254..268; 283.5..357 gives 1.2 K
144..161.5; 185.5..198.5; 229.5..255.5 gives 0.6 K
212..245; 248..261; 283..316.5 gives 1.3 K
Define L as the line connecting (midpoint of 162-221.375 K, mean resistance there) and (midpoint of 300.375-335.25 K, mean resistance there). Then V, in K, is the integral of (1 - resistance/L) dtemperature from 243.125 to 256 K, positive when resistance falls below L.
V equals 0.8 K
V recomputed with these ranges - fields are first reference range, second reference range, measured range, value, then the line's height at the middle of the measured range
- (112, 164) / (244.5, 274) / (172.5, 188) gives 1.62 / 1.62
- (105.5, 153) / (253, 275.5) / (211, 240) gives -0.45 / 1.62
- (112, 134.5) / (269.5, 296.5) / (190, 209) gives 1.25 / 1.72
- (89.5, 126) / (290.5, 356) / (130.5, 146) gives 0.53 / 1.69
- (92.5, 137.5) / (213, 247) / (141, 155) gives 0.58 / 1.66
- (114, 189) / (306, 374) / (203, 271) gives 2.10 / 1.67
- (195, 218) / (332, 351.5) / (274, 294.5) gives -0.59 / 1.72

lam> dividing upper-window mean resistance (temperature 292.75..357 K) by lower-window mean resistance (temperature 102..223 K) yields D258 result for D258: 1.11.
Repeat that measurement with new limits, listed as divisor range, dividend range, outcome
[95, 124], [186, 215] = 0.96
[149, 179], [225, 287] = 1.04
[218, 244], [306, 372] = 1.08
